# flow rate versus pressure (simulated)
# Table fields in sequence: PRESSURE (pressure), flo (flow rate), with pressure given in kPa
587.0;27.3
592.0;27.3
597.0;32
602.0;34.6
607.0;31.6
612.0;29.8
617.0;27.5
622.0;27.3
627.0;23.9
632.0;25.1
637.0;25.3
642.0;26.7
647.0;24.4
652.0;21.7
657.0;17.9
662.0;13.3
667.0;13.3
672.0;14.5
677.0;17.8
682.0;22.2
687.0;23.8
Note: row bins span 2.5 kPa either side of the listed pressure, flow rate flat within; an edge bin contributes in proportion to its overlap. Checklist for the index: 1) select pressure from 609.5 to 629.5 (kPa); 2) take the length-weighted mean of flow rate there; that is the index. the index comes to 27.1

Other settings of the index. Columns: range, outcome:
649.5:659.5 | 19.8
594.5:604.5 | 33.3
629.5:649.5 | 25.4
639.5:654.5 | 24.3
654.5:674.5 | 14.8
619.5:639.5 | 25.4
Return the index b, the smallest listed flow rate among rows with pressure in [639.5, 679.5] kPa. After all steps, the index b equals 13.3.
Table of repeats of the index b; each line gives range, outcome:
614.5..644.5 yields 23.9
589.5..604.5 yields 27.3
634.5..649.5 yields 24.4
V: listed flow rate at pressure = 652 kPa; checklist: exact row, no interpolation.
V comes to 21.7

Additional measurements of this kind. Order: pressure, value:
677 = 17.8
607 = 31.6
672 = 14.5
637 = 25.3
